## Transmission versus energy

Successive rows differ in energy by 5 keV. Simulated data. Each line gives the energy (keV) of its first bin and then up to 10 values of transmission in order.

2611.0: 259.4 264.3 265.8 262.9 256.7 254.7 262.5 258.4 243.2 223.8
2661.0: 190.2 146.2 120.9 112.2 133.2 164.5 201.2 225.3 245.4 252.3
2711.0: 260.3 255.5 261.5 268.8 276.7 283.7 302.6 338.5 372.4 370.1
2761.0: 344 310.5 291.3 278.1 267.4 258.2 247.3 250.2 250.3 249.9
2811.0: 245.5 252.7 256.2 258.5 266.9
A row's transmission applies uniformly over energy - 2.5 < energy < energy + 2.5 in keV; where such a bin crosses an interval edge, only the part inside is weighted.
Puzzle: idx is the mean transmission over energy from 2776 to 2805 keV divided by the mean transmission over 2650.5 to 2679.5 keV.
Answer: 1.5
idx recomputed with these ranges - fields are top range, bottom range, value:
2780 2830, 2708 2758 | 0.85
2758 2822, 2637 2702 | 1.39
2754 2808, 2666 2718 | 1.46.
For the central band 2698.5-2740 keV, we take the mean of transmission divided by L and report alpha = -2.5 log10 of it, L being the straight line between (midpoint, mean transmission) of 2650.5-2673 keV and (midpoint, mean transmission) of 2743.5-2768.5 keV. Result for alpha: 0.07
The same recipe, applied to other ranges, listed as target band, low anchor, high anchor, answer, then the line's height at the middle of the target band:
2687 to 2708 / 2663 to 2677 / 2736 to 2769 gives -0.14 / 198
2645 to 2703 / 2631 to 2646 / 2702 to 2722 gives 0.35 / 257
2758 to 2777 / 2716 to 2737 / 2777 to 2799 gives -0.18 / 261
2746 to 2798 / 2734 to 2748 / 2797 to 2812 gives -0.08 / 279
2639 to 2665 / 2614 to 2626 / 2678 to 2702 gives 0.00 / 230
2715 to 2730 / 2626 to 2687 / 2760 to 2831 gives -0.14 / 232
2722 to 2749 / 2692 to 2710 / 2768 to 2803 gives -0.18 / 249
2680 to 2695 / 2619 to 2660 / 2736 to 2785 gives 0.50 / 277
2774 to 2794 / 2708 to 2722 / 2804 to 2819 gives -0.04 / 252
